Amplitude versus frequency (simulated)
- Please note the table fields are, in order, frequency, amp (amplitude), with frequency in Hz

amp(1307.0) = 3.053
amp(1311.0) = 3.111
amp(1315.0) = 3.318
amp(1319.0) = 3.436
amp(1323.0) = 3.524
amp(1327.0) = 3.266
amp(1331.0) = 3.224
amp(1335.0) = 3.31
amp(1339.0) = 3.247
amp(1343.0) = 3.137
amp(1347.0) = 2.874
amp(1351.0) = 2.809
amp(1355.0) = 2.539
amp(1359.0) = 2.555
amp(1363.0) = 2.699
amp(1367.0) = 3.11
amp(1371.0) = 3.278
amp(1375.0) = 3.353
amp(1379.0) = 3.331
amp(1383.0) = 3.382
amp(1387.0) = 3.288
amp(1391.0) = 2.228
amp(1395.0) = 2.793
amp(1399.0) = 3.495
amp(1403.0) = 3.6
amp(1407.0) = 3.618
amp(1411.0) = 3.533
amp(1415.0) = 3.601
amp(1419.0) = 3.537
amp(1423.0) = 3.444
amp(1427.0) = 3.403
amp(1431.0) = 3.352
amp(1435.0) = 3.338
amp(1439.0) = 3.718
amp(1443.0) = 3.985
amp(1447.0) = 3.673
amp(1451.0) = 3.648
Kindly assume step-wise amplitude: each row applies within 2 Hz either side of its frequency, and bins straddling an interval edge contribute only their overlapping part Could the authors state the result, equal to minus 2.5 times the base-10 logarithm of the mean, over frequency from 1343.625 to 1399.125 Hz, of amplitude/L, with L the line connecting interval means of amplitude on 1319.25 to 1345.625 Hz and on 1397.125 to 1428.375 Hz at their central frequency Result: 0.15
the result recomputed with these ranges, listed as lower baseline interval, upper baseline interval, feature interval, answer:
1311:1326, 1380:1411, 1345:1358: 0.21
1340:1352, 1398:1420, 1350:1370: 0.13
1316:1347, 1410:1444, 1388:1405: 0.14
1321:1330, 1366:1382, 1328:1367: 0.13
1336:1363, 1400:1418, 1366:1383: -0.04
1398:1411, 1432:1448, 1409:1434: 0.04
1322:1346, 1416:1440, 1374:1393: 0.09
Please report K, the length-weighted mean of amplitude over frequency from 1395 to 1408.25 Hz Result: 3.45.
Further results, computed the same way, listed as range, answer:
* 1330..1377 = 3.01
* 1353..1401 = 3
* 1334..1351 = 3.09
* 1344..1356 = 2.79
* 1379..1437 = 3.33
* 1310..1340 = 3.31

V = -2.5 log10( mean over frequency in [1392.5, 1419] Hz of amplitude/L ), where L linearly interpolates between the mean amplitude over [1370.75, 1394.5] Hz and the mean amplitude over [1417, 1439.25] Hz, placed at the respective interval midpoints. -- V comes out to -0.045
